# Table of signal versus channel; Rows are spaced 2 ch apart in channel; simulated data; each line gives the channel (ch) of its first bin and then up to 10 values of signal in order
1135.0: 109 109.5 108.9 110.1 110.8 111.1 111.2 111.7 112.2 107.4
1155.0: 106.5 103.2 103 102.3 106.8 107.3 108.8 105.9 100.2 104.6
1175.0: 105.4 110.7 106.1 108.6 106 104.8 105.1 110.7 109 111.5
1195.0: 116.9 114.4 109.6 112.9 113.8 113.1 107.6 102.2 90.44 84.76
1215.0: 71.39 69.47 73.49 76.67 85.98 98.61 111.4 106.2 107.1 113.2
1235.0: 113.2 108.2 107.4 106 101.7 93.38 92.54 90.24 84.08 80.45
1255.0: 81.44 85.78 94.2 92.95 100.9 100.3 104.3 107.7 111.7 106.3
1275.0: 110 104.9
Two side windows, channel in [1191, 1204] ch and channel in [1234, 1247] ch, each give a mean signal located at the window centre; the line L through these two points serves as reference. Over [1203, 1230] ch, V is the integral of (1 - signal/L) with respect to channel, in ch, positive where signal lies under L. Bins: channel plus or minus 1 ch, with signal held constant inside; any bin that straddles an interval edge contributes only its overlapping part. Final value 4.1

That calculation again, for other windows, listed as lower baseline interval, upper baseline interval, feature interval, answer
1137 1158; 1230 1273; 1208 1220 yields 2.4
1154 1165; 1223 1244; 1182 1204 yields -1.1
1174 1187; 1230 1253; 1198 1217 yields 0.9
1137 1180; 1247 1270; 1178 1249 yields -1.6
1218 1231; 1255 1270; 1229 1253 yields -1.5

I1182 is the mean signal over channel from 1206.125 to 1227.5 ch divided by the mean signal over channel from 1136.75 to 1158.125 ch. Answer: 0.80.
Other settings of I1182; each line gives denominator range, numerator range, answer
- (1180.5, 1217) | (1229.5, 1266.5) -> 0.94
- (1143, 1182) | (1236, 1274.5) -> 0.91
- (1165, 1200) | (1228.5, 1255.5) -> 0.92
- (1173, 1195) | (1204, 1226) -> 0.82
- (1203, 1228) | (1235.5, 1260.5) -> 1.03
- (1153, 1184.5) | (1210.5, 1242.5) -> 0.90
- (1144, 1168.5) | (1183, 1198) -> 1.02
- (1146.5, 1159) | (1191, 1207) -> 1.04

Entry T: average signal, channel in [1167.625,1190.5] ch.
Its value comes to 106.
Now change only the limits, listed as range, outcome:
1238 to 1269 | 94.8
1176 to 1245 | 102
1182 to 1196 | 109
